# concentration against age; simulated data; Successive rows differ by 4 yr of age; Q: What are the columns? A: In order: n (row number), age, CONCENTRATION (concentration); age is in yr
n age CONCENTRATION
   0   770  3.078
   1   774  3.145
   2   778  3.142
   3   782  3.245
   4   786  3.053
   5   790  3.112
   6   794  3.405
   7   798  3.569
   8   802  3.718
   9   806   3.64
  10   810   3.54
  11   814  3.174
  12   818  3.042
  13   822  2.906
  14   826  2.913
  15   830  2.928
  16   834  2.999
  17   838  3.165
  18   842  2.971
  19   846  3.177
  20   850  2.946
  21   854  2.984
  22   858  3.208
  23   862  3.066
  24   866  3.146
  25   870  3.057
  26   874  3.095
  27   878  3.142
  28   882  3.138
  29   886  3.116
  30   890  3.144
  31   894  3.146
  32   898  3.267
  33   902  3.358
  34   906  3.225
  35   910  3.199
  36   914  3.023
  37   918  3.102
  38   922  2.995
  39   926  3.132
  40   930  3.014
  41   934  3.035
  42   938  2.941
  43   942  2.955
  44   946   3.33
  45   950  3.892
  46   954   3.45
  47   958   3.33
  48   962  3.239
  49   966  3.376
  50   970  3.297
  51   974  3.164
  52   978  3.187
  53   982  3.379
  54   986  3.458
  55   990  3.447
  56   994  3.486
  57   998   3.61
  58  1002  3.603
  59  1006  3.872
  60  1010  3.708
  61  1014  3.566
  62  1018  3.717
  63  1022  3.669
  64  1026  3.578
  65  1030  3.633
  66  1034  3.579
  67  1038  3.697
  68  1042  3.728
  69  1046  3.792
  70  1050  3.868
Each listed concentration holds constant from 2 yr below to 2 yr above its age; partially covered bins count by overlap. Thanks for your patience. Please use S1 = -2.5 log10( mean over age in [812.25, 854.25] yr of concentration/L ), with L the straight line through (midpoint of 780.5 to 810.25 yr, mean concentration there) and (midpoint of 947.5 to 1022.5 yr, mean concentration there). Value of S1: 0.14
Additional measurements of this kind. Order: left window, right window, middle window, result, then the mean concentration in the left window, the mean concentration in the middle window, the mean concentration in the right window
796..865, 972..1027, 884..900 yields 0.05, 3.17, 3.17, 3.53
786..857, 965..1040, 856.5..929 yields 0.06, 3.18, 3.14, 3.53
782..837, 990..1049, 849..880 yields 0.09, 3.23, 3.08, 3.66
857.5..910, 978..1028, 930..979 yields 0.05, 3.16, 3.26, 3.57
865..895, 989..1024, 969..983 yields 0.09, 3.12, 3.25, 3.64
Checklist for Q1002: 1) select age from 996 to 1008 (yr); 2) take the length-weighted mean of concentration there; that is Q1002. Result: 3.69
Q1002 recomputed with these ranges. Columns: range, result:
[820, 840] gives 2.98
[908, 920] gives 3.11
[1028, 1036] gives 3.61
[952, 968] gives 3.35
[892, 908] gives 3.25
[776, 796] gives 3.19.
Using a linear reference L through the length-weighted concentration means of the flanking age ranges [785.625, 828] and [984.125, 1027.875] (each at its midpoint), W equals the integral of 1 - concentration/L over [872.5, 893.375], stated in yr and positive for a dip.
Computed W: 1.73 yr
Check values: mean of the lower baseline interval 3.29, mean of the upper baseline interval 3.61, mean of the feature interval 3.13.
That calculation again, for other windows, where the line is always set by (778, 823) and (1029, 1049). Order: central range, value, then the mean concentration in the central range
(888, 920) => 2.7 yr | 3.18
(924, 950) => 3.0 yr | 3.13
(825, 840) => 1.6 yr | 3.01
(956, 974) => 1.4 yr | 3.29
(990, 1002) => 0.3 yr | 3.54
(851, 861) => 0.9 yr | 3.08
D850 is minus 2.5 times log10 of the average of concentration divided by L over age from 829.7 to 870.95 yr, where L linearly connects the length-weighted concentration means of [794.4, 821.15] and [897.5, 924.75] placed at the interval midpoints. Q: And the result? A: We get 0.085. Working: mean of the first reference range 3.42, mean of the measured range 3.06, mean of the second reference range 3.16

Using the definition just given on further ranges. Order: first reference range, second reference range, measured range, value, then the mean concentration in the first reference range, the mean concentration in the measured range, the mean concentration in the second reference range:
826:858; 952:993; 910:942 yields 0.065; 3.03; 3.04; 3.34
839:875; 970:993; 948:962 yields -0.075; 3.07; 3.51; 3.33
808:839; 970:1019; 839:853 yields 0.035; 3.08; 3.04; 3.5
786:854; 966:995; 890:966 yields 0.029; 3.19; 3.2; 3.34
